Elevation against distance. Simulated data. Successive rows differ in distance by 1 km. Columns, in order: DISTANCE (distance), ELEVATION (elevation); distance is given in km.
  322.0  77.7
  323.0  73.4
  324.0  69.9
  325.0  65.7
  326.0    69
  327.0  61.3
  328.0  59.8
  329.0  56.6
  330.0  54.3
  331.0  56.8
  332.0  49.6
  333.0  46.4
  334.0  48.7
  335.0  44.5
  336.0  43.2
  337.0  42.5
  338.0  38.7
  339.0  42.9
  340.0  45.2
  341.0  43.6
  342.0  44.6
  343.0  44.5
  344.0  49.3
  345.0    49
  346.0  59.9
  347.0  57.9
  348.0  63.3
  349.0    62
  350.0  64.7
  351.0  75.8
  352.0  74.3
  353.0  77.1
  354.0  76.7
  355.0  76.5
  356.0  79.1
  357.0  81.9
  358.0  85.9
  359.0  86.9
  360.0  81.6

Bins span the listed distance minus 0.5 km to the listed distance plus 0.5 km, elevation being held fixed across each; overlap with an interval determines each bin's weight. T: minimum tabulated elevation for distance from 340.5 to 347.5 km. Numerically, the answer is 43.6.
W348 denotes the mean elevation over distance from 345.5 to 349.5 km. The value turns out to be 60.8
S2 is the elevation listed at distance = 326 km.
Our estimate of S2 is 69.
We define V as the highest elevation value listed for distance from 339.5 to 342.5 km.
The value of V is 45.2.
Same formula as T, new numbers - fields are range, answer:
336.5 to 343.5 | 38.7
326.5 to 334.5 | 46.4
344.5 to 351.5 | 49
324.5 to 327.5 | 61.3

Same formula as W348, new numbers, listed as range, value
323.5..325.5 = 67.8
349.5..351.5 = 70.2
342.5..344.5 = 46.9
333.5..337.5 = 44.7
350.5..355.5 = 76.1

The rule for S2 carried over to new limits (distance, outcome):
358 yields 85.9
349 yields 62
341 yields 43.6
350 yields 64.7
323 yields 73.4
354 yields 76.7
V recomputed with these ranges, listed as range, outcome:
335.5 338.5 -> 43.2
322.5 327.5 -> 73.4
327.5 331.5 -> 59.8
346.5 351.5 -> 75.8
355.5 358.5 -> 85.9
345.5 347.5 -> 59.9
